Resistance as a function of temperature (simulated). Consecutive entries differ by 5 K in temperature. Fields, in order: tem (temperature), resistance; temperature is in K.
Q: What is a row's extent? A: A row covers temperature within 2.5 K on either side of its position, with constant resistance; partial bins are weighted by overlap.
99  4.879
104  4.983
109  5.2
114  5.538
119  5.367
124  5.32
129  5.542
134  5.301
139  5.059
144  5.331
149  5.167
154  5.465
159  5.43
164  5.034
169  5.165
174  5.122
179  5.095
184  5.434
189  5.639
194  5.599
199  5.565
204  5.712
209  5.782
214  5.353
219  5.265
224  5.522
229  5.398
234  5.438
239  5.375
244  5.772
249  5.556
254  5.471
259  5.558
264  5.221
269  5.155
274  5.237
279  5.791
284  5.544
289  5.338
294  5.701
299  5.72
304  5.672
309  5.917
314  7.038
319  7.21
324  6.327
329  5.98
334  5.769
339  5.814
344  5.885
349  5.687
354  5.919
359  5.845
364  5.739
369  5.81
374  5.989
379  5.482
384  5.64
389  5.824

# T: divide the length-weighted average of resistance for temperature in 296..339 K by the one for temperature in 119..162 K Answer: 1.16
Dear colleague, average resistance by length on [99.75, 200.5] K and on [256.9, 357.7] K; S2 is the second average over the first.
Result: 1.10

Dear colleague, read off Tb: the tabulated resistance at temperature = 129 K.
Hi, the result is 5.542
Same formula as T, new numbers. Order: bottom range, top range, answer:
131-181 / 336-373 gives 1.11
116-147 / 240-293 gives 1.03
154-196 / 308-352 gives 1.16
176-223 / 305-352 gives 1.12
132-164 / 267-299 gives 1.04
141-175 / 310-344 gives 1.20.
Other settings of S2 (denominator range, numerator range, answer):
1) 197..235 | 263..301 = 0.99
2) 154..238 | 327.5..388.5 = 1.07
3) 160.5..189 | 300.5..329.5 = 1.22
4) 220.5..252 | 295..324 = 1.14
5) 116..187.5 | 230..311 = 1.05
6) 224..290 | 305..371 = 1.11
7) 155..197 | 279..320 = 1.12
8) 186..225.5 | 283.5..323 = 1.09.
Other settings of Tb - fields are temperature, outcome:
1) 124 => 5.32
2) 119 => 5.367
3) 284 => 5.544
